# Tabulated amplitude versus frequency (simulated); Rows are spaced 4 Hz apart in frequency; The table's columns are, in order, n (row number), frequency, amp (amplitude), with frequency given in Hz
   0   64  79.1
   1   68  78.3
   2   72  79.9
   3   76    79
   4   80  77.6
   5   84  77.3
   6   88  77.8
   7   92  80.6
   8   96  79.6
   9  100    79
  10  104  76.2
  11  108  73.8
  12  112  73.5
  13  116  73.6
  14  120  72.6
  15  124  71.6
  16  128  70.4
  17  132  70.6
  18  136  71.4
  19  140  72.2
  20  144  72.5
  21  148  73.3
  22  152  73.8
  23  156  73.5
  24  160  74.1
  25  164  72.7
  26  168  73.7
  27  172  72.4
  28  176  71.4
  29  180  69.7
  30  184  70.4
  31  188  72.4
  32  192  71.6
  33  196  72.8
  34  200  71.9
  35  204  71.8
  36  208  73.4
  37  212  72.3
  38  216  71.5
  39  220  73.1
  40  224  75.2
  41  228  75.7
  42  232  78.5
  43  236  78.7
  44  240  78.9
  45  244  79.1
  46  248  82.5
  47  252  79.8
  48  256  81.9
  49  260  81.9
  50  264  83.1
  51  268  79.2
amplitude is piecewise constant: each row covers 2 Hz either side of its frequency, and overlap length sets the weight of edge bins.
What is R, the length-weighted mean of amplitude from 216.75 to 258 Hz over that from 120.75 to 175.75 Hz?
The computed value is 1.1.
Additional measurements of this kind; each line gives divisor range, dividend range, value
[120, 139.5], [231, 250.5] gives 1.12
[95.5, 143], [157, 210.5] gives 0.98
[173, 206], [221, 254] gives 1.10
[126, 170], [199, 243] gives 1.03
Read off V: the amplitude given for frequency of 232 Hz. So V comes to 78.5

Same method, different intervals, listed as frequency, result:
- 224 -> 75.2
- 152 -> 73.8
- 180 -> 69.7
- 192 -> 71.6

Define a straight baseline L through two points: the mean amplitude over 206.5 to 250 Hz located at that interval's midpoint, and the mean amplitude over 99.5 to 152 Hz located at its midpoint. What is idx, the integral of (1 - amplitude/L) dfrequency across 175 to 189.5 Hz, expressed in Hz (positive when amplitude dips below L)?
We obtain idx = 0.8 Hz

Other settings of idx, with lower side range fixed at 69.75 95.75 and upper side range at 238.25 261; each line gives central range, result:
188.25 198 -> 0.9 Hz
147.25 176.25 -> 2.3 Hz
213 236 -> 1.5 Hz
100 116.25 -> 0.8 Hz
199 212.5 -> 1.3 Hz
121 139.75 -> 1.9 Hz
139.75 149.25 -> 0.8 Hz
